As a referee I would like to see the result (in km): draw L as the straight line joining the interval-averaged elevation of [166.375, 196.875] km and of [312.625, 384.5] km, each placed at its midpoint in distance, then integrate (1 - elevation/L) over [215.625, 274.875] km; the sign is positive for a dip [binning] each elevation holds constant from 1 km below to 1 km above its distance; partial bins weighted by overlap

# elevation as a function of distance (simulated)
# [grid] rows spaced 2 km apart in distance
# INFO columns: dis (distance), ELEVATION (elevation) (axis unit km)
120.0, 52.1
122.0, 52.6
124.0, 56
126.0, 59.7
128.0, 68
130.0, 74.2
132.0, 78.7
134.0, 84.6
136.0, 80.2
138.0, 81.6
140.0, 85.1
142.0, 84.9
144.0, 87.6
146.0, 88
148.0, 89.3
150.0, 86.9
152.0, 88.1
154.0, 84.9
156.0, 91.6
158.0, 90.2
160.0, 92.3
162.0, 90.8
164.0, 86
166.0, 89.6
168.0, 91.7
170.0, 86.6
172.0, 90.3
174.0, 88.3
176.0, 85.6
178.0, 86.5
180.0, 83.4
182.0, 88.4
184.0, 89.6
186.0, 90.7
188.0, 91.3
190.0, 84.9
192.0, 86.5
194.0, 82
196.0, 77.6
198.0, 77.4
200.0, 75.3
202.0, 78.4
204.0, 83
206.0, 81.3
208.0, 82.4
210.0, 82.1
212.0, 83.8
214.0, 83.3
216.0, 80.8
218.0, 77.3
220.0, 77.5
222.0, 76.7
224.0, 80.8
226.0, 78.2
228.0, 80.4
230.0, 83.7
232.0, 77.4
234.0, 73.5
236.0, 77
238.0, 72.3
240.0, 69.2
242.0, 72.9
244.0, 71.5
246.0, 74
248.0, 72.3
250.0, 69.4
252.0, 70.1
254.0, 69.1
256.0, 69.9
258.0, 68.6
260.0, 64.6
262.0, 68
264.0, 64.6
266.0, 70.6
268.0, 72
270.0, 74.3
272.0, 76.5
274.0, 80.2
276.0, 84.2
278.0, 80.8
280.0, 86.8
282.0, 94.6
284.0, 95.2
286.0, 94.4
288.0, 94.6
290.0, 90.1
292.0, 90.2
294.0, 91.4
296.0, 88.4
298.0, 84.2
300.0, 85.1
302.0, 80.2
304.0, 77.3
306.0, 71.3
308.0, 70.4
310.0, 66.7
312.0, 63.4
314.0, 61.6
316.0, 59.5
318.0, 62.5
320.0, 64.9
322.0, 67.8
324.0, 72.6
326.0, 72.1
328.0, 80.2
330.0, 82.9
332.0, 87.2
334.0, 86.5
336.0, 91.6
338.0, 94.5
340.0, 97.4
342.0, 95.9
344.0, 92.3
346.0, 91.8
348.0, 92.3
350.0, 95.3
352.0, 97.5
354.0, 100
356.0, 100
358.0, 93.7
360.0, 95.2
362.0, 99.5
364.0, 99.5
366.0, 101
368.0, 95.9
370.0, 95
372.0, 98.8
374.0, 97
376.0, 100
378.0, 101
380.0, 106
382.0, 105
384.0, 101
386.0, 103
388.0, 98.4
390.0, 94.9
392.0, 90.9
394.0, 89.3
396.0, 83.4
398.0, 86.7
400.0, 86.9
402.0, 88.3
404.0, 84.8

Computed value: 9.6 km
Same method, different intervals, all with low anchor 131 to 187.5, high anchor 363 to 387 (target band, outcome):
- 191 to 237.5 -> 5.53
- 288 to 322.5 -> 7.29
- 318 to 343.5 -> 4.04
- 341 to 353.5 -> 0.53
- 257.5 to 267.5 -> 2.78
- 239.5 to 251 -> 2.58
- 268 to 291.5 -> 2.13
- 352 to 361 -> 0.17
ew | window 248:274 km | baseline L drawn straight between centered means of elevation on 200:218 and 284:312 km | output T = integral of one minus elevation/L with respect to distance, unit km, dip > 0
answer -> 3.8 km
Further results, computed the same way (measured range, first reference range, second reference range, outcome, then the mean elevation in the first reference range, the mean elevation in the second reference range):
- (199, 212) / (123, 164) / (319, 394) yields 0.7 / 82.2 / 92.9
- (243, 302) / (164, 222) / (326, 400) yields 6.6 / 84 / 94.6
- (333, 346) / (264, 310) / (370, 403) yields -0.5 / 82.5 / 95.6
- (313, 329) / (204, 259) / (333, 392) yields 4.1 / 76.3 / 97.1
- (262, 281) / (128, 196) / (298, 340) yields 0.6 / 86.3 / 75.7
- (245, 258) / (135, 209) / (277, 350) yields 2.1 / 85.9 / 82.4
